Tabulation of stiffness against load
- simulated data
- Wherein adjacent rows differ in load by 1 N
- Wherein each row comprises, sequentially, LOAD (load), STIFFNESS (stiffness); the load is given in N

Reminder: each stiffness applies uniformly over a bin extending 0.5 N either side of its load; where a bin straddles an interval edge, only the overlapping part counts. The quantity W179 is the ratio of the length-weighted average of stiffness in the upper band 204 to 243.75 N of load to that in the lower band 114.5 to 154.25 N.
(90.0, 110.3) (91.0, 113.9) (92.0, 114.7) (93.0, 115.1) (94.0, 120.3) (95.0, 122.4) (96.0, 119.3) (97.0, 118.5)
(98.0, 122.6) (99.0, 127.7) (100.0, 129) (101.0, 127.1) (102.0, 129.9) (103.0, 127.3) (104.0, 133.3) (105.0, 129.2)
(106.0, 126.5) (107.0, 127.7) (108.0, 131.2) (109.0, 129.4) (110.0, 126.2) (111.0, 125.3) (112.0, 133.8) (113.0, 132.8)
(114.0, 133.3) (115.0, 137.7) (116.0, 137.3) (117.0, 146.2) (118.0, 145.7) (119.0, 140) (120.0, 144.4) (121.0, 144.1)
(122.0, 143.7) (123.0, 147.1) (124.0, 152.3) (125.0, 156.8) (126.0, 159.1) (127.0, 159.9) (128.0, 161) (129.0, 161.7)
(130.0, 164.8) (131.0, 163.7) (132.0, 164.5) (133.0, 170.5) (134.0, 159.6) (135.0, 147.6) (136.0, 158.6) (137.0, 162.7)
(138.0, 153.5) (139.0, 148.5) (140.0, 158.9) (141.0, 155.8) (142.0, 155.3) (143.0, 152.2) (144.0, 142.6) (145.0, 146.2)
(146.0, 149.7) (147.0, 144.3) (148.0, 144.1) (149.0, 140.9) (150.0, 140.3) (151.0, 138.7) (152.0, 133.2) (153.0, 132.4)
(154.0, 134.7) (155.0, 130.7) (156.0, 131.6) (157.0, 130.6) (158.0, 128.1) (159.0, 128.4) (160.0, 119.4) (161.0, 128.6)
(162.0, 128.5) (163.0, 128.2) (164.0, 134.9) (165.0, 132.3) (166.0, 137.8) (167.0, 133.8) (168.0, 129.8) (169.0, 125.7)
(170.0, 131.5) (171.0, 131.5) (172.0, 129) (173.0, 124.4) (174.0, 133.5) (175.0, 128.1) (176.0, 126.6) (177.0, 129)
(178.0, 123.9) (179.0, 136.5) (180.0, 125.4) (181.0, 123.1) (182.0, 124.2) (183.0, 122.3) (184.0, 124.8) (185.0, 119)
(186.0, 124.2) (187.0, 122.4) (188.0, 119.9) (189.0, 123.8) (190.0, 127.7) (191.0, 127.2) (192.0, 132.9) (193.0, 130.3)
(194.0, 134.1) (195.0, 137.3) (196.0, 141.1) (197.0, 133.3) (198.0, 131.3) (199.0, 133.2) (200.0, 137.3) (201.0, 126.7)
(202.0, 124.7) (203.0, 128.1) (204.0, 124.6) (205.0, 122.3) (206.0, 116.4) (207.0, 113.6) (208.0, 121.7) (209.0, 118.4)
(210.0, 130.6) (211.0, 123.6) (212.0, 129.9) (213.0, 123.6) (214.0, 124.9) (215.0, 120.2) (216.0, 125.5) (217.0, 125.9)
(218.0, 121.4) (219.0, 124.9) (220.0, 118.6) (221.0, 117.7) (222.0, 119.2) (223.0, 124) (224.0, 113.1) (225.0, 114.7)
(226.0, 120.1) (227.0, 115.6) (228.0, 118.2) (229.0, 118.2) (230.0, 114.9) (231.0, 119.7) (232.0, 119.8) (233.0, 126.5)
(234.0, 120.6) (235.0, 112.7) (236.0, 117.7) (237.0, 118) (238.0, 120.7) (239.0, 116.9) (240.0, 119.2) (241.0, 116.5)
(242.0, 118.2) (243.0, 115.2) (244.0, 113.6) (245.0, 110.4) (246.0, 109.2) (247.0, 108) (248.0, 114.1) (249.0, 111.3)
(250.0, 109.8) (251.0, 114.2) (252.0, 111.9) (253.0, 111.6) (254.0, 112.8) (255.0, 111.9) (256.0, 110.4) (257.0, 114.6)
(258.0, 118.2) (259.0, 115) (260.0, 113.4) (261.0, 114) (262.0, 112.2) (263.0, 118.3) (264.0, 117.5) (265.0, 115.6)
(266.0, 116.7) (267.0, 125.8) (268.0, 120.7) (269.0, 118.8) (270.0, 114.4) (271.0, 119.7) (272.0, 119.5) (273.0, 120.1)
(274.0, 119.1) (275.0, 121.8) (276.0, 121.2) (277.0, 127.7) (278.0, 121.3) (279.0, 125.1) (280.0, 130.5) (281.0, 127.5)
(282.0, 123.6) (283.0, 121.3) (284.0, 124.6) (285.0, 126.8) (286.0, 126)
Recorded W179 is 0.80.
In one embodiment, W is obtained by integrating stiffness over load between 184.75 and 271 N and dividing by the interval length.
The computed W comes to 120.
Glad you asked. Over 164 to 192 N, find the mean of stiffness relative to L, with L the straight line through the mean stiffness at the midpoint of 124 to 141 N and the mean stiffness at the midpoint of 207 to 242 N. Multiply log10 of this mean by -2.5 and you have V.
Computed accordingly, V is 0.10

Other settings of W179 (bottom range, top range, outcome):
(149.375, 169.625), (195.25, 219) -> 0.96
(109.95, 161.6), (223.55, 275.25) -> 0.80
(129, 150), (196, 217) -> 0.82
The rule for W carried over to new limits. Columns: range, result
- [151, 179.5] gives 130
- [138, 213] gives 132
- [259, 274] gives 118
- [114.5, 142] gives 154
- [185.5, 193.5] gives 126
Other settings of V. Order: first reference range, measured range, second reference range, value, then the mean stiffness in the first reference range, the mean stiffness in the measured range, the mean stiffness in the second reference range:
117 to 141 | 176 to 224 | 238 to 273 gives 0.06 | 155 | 126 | 115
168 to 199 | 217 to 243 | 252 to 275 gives 0.02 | 128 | 119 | 116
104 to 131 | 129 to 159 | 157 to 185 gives -0.09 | 142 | 148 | 128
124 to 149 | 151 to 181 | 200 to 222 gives 0.10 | 156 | 130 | 123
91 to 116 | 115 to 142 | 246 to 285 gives -0.22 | 127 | 154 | 118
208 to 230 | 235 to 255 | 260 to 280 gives 0.06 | 121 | 114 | 120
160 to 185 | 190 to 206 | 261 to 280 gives -0.03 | 129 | 130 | 120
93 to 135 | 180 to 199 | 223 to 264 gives -0.02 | 140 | 128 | 115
